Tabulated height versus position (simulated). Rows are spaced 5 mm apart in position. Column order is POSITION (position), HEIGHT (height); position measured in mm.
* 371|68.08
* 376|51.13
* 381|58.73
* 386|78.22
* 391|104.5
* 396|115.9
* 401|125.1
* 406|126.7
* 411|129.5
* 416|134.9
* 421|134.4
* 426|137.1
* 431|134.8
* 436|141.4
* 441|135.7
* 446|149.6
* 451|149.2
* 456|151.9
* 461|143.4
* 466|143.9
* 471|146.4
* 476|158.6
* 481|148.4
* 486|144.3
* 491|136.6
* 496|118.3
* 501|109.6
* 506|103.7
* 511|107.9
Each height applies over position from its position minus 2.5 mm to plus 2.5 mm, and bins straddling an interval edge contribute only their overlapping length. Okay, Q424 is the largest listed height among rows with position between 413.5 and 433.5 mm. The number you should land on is 137.1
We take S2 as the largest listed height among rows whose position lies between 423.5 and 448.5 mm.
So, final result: 149.6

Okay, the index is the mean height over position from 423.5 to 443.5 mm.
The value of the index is 137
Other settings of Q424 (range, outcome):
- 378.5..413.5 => 129.5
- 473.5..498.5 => 158.6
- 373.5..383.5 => 58.73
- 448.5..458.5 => 151.9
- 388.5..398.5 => 115.9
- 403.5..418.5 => 134.9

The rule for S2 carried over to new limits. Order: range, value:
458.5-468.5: 143.9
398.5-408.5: 126.7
